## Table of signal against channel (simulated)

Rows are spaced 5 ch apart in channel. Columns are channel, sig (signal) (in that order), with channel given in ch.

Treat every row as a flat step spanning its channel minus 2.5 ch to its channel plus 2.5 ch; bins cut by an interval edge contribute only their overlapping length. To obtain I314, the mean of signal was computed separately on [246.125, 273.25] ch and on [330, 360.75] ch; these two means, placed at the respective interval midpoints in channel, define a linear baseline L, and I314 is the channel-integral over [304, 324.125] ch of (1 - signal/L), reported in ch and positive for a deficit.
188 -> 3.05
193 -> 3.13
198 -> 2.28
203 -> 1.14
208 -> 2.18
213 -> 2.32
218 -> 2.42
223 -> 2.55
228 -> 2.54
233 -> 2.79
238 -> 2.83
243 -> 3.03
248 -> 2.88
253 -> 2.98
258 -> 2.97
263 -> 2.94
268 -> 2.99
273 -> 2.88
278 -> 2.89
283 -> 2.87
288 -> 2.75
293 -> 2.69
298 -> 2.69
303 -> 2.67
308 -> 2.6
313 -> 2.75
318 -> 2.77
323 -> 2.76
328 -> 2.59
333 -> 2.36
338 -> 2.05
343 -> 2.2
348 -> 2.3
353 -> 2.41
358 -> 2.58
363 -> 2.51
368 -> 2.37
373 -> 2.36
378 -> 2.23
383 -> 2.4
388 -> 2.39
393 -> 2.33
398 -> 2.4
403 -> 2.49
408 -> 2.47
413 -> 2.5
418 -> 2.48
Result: -1.30 ch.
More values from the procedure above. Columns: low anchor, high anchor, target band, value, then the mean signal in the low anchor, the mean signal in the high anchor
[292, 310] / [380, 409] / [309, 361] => 1.82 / 2.66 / 2.41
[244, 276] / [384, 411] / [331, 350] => 2.98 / 2.94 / 2.42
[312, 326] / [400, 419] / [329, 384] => 6.10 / 2.75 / 2.48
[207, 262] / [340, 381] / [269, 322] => -4.65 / 2.7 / 2.37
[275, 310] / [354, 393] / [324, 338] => 0.82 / 2.74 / 2.4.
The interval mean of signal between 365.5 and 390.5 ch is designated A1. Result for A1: 2.35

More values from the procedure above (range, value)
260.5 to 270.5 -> 2.96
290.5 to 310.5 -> 2.66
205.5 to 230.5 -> 2.4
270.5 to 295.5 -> 2.82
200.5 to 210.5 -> 1.66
